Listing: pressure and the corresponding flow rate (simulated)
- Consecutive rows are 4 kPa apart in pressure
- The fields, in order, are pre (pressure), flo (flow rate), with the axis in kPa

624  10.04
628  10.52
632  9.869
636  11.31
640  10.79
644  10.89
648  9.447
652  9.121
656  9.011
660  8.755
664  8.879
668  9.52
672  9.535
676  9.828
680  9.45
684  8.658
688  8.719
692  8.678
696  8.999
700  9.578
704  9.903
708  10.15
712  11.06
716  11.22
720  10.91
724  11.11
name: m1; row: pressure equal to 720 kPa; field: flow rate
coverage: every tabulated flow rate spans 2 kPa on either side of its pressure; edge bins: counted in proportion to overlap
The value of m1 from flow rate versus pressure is 10.91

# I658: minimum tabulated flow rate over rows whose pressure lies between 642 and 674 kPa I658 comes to 8.755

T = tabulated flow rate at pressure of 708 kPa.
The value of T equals 10.15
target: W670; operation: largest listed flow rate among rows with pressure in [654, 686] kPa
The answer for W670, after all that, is 9.828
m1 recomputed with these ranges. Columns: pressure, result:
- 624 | 10.04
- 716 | 11.22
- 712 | 11.06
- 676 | 9.828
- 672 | 9.535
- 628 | 10.52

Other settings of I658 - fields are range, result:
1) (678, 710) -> 8.658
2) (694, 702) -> 8.999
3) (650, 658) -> 9.011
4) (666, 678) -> 9.52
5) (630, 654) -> 9.121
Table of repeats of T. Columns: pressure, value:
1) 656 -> 9.011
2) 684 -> 8.658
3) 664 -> 8.879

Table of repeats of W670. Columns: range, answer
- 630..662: 11.31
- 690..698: 8.999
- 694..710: 10.15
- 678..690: 9.45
